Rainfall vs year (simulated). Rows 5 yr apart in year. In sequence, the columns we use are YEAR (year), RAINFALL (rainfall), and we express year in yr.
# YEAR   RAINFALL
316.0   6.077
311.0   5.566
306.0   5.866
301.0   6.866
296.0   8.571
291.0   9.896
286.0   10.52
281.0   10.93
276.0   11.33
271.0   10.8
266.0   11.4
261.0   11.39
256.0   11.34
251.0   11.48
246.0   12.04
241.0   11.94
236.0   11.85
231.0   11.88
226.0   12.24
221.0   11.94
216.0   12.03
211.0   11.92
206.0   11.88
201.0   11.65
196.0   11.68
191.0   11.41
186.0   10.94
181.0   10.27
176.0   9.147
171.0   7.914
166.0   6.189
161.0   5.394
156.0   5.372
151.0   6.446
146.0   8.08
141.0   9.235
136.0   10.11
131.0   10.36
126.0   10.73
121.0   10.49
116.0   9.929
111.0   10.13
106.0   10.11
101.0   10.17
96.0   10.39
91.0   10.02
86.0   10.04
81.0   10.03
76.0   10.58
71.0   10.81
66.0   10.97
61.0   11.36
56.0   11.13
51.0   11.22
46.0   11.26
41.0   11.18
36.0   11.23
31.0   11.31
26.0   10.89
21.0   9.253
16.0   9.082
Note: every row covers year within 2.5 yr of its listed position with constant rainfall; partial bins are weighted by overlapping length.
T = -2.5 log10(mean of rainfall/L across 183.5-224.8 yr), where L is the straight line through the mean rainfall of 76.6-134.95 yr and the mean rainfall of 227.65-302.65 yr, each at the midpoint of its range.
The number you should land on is -0.10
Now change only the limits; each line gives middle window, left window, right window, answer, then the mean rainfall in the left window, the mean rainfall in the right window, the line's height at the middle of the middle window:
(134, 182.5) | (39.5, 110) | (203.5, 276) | 0.399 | 10.6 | 11.7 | 11.2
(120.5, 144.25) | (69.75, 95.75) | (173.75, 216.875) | 0.061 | 10.3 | 11.2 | 10.7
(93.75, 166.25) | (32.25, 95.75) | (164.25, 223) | 0.196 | 10.8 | 10.6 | 10.7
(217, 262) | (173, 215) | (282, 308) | -0.187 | 11.1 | 8.54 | 9.95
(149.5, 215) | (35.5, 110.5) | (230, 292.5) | 0.181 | 10.7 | 11.3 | 11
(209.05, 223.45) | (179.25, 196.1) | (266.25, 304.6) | -0.124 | 11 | 9.82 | 10.7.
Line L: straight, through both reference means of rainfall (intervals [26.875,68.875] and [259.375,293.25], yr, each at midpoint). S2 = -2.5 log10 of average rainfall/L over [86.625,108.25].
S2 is 0.10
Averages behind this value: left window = 11.2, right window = 10.9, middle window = 10.2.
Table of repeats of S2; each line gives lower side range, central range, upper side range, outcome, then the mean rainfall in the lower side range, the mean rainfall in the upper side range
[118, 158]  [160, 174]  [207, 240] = 0.429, 8.91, 12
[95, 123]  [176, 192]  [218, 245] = 0.073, 10.2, 12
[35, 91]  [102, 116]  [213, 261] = 0.104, 10.8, 11.8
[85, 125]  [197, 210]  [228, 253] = -0.035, 10.2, 11.9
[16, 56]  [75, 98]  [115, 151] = 0.000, 10.8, 9.61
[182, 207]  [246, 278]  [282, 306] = -0.180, 11.4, 8.76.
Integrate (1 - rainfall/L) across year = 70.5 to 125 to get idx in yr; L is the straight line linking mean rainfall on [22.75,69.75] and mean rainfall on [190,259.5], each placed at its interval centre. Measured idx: 5.2 yr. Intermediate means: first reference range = 11.1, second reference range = 11.8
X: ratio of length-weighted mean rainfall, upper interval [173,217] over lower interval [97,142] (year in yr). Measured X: 1.10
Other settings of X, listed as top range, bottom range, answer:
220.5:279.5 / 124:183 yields 1.41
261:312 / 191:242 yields 0.79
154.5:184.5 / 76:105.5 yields 0.74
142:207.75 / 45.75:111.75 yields 0.84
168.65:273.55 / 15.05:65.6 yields 1.04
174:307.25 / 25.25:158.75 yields 1.08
